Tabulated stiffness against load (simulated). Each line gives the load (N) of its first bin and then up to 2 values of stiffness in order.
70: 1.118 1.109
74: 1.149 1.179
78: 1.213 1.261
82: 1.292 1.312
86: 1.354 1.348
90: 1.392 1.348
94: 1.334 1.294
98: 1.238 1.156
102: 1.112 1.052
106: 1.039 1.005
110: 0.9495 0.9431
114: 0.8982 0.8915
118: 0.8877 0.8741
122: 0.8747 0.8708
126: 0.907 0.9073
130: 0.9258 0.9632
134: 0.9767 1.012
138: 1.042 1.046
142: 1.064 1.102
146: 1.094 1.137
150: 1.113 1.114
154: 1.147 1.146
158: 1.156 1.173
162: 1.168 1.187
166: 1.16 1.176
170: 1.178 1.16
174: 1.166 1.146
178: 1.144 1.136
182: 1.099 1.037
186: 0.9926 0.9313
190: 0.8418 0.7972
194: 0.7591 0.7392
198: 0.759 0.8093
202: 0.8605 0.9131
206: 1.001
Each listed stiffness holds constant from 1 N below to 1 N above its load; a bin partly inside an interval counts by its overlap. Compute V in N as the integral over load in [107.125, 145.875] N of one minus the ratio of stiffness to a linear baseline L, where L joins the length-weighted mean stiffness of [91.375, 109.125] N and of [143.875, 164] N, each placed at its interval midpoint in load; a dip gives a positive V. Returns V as 6.6 N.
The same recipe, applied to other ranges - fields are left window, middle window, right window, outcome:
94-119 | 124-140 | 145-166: 2.0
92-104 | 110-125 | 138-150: 3.5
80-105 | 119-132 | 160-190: 3.3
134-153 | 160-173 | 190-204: -2.9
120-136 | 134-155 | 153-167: -0.7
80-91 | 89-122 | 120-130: 1.0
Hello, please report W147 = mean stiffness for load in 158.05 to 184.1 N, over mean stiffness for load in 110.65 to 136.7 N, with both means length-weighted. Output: 1.26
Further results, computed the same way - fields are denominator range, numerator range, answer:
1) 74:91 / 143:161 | 0.88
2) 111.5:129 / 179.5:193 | 1.09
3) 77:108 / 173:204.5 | 0.76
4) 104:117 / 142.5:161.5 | 1.18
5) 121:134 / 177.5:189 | 1.15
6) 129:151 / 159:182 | 1.11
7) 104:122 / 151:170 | 1.23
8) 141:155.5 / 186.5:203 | 0.74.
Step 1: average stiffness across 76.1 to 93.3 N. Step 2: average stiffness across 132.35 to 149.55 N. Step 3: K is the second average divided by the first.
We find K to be 0.8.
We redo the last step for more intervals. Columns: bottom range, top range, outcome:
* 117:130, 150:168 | 1.30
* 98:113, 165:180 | 1.10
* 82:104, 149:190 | 0.88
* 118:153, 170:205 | 0.97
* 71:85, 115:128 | 0.73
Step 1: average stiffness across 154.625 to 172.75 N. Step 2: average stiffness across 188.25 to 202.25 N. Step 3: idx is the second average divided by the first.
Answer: 0.7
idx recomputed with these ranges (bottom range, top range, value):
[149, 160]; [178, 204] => 0.80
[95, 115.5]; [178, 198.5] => 0.87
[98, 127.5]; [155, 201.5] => 1.07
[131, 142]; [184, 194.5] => 0.87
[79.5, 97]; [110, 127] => 0.68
